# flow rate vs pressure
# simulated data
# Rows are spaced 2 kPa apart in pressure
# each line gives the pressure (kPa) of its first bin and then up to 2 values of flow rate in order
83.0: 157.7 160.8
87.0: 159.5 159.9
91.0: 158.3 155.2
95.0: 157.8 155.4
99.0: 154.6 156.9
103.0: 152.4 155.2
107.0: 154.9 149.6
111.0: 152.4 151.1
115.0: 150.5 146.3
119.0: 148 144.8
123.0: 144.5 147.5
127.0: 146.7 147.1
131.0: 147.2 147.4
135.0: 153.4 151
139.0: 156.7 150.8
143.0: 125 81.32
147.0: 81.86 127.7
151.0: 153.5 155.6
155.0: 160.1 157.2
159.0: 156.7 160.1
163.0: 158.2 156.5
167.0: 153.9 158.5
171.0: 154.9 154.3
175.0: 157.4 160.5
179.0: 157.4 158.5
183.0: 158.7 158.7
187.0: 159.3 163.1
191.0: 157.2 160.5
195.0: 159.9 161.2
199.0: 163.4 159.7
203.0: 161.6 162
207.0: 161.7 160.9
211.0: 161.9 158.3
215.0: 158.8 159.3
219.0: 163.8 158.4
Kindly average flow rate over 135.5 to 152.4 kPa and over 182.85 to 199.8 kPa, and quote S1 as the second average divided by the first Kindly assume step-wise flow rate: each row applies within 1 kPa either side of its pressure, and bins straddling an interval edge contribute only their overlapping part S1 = 1.2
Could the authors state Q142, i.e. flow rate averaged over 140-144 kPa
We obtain 138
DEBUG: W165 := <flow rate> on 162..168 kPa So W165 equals 156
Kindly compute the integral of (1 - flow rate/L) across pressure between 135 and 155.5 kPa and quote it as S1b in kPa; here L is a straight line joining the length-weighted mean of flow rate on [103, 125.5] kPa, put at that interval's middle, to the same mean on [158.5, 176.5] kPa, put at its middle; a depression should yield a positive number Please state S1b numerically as 2.6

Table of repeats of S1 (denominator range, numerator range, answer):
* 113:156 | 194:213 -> 1.14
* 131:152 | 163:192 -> 1.18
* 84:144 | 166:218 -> 1.05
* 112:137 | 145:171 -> 0.99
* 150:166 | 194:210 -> 1.03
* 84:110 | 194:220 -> 1.03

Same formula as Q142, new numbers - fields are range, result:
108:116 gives 151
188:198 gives 160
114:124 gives 147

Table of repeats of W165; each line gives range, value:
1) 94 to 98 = 157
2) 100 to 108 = 155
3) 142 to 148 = 96.1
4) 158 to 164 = 158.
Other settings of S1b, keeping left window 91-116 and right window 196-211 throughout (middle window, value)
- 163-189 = 0.3 kPa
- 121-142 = 1.0 kPa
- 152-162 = 0.0 kPa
